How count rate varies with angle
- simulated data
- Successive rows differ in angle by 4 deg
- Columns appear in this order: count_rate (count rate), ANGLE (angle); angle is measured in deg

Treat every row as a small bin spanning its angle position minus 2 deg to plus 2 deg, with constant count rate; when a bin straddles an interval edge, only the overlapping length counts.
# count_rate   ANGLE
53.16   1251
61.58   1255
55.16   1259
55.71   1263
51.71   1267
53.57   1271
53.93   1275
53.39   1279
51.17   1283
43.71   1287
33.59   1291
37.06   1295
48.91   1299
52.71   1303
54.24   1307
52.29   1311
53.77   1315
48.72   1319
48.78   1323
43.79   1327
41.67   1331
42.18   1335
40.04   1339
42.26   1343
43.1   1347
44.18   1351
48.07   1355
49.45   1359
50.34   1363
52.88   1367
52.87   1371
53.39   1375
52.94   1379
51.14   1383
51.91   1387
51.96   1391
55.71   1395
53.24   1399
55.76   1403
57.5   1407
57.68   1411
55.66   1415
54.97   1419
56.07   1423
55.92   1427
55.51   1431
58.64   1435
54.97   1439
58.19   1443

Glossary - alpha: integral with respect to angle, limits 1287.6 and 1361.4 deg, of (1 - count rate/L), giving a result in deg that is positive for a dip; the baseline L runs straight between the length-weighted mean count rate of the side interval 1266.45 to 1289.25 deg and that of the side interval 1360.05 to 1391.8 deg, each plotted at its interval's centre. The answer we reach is 8.21 deg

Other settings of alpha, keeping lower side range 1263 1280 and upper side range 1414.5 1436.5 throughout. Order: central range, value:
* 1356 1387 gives 1.9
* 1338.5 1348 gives 2.2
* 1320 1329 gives 1.3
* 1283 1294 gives 2.6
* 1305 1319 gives 0.4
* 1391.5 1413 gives 0.0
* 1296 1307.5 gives 0.8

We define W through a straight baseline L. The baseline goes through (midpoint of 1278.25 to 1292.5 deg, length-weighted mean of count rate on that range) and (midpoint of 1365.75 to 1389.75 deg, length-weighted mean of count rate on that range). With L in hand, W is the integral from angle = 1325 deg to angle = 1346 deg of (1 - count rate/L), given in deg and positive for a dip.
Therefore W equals 3.0 deg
